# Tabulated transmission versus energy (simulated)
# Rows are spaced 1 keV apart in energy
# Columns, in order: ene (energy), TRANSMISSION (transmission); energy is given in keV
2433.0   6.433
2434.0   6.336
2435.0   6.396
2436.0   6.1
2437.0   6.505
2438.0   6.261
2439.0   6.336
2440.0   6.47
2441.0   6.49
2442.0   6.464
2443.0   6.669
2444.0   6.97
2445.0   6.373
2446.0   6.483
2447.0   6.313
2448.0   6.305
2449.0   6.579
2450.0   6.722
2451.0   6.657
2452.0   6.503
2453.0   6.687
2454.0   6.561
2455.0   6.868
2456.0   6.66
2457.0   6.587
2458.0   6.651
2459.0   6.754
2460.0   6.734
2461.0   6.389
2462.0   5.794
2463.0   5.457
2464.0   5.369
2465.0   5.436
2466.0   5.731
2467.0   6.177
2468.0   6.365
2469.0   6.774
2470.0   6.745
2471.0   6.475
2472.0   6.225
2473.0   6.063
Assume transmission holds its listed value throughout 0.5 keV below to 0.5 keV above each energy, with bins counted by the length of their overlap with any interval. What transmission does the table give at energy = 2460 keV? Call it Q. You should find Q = 6.734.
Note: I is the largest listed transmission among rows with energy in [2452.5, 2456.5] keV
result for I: 6.868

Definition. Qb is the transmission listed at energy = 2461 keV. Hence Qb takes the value 6.389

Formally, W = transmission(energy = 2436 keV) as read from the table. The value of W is 6.1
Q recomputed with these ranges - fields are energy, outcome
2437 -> 6.505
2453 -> 6.687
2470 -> 6.745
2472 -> 6.225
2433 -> 6.433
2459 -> 6.754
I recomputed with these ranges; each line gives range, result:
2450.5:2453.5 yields 6.687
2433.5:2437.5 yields 6.505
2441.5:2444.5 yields 6.97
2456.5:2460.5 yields 6.754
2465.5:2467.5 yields 6.177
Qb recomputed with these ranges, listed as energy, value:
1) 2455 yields 6.868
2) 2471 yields 6.475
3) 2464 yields 5.369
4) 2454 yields 6.561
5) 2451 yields 6.657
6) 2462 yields 5.794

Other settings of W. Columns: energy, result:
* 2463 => 5.457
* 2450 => 6.722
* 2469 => 6.774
